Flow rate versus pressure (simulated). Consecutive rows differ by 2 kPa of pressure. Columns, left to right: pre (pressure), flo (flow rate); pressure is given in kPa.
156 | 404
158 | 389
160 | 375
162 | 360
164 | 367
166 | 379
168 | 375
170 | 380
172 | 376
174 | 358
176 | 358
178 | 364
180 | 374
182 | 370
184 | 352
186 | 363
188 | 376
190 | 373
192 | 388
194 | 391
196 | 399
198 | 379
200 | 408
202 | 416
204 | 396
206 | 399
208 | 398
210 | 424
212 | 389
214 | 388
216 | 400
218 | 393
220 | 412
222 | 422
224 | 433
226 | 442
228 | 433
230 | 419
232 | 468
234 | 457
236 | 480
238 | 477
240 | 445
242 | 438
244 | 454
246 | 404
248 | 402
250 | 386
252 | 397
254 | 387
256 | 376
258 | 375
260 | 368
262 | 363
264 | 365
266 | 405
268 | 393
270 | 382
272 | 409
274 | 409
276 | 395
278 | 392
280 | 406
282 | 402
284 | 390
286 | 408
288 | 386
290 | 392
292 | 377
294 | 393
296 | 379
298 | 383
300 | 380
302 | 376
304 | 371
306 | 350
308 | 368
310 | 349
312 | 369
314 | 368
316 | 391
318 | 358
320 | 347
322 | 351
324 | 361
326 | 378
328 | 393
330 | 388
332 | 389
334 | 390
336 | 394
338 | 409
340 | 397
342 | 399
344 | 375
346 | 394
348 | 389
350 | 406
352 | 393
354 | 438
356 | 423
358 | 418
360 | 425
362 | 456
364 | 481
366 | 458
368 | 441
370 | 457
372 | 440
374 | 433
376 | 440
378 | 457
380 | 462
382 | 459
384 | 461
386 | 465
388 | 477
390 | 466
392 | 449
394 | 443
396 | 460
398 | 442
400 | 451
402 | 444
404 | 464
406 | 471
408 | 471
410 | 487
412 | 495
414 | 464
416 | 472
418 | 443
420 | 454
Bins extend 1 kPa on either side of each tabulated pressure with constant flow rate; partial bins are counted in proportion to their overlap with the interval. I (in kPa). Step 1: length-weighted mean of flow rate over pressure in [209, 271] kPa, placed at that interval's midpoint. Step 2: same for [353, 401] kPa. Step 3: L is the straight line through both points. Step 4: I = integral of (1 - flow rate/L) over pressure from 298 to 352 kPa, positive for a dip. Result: 7.1 kPa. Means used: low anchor 412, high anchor 450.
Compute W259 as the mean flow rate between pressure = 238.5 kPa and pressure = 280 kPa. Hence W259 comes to 398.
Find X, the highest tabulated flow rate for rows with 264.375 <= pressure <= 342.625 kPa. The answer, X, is 409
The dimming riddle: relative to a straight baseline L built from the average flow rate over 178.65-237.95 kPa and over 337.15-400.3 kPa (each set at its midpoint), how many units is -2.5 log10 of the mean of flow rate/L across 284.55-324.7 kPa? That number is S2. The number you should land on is 0.14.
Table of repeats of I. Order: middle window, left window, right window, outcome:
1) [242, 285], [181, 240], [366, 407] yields 2.9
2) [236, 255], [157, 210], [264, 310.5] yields -2.0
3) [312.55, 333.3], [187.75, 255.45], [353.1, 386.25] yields 3.1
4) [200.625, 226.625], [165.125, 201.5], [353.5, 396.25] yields -1.3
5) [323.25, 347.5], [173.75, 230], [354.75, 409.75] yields 2.7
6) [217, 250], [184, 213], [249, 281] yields -3.8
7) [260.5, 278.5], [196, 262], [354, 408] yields 1.4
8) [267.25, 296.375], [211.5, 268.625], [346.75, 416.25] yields 2.0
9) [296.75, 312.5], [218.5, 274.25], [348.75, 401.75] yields 2.2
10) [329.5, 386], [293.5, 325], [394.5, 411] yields -1.2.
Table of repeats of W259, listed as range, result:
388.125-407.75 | 456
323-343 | 390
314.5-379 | 408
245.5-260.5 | 387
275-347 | 382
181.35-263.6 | 406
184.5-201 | 384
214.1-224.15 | 408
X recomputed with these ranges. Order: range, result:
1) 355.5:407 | 481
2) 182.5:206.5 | 416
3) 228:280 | 480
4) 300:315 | 380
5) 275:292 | 408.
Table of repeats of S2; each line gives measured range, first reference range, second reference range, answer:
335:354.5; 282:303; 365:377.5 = 0.07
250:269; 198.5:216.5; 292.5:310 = 0.01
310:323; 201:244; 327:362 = 0.13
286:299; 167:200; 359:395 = 0.09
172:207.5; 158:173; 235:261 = 0.02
